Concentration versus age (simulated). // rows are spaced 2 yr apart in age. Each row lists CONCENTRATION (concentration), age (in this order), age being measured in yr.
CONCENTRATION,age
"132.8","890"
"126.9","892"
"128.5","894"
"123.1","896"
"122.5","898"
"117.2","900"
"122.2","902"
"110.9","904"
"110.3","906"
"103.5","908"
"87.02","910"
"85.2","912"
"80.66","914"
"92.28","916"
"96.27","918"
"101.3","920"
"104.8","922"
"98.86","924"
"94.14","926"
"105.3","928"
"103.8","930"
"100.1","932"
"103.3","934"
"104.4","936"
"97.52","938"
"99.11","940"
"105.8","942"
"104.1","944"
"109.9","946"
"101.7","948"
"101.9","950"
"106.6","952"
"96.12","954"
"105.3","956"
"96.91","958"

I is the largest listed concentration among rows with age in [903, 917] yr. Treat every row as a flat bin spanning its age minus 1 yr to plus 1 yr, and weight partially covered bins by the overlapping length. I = 110.9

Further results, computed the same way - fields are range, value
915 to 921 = 101.3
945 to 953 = 109.9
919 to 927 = 104.8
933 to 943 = 105.8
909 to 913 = 87.02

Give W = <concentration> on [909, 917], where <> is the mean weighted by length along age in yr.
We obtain 86.3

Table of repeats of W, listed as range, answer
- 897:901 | 120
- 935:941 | 100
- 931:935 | 102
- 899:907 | 115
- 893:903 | 123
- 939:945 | 103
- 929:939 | 102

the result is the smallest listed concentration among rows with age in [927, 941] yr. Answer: 97.52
